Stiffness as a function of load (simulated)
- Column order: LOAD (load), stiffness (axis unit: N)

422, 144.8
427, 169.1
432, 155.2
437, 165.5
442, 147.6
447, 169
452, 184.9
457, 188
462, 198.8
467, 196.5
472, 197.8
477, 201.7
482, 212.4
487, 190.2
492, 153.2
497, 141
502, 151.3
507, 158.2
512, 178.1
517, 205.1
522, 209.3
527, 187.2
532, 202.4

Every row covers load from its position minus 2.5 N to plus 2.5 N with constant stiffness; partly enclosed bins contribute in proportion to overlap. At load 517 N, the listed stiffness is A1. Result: 205.1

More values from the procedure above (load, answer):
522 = 209.3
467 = 196.5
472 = 197.8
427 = 169.1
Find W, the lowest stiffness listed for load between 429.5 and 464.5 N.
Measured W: 147.6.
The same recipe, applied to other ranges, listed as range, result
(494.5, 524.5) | 141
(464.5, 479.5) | 196.5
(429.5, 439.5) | 155.2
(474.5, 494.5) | 153.2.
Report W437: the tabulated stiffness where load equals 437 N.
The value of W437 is 165.5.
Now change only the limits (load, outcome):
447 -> 169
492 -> 153.2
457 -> 188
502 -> 151.3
